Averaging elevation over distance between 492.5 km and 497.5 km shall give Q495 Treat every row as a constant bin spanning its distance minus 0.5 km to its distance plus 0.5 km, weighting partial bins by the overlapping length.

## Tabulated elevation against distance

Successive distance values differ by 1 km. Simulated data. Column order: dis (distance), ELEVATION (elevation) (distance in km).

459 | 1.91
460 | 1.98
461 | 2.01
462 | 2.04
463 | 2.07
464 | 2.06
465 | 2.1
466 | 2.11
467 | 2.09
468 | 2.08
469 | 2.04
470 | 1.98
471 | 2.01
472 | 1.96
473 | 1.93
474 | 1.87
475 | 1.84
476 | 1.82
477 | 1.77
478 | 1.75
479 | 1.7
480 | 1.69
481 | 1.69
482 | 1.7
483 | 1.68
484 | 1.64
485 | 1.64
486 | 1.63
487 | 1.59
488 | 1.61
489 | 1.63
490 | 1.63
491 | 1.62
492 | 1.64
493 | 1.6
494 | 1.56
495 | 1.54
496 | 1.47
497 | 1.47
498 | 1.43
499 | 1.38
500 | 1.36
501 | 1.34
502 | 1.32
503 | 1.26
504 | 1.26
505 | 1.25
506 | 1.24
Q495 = 1.53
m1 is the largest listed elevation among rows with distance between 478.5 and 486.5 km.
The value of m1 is 1.7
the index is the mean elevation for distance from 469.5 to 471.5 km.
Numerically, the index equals 1.99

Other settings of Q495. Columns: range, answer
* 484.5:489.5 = 1.62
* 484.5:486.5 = 1.63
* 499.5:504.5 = 1.31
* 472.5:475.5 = 1.88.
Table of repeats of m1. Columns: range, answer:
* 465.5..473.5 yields 2.11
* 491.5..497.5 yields 1.64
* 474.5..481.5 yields 1.84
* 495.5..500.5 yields 1.47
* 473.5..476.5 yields 1.87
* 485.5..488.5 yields 1.63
